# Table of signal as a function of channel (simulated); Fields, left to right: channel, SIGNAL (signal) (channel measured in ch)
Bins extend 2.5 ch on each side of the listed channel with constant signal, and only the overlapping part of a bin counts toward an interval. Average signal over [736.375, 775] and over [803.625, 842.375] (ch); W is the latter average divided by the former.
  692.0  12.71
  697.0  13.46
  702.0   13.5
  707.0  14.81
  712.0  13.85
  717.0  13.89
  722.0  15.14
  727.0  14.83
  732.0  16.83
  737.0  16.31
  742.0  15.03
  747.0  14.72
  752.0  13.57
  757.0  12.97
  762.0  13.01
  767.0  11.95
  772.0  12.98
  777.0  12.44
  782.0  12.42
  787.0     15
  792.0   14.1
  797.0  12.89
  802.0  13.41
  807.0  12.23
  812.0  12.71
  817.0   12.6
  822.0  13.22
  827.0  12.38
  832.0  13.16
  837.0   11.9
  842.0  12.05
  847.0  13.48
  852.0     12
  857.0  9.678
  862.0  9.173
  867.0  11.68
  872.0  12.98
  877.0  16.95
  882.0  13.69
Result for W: 0.9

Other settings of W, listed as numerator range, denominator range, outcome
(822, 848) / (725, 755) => 0.83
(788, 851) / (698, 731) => 0.89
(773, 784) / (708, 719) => 0.89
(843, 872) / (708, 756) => 0.77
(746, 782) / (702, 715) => 0.92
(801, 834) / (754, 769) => 1.01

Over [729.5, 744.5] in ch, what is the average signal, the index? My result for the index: 16.1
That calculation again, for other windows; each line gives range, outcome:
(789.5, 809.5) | 13.2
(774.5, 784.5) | 12.4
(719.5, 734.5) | 15.6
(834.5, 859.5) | 11.8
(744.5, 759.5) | 13.8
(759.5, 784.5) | 12.6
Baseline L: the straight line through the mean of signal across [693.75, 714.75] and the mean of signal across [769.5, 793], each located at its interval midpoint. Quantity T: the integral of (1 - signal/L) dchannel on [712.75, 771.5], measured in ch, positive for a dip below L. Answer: -3.1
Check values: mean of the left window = 13.9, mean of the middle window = 14.3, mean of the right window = 13.3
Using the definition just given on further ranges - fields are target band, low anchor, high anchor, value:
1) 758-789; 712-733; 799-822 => 1.7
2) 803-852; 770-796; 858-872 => -2.7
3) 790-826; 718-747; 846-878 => 1.2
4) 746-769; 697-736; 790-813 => 1.2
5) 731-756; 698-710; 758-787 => -3.2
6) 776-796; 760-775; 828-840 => -1.5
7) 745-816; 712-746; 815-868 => 2.8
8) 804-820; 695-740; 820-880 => 0.6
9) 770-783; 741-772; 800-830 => 0.6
